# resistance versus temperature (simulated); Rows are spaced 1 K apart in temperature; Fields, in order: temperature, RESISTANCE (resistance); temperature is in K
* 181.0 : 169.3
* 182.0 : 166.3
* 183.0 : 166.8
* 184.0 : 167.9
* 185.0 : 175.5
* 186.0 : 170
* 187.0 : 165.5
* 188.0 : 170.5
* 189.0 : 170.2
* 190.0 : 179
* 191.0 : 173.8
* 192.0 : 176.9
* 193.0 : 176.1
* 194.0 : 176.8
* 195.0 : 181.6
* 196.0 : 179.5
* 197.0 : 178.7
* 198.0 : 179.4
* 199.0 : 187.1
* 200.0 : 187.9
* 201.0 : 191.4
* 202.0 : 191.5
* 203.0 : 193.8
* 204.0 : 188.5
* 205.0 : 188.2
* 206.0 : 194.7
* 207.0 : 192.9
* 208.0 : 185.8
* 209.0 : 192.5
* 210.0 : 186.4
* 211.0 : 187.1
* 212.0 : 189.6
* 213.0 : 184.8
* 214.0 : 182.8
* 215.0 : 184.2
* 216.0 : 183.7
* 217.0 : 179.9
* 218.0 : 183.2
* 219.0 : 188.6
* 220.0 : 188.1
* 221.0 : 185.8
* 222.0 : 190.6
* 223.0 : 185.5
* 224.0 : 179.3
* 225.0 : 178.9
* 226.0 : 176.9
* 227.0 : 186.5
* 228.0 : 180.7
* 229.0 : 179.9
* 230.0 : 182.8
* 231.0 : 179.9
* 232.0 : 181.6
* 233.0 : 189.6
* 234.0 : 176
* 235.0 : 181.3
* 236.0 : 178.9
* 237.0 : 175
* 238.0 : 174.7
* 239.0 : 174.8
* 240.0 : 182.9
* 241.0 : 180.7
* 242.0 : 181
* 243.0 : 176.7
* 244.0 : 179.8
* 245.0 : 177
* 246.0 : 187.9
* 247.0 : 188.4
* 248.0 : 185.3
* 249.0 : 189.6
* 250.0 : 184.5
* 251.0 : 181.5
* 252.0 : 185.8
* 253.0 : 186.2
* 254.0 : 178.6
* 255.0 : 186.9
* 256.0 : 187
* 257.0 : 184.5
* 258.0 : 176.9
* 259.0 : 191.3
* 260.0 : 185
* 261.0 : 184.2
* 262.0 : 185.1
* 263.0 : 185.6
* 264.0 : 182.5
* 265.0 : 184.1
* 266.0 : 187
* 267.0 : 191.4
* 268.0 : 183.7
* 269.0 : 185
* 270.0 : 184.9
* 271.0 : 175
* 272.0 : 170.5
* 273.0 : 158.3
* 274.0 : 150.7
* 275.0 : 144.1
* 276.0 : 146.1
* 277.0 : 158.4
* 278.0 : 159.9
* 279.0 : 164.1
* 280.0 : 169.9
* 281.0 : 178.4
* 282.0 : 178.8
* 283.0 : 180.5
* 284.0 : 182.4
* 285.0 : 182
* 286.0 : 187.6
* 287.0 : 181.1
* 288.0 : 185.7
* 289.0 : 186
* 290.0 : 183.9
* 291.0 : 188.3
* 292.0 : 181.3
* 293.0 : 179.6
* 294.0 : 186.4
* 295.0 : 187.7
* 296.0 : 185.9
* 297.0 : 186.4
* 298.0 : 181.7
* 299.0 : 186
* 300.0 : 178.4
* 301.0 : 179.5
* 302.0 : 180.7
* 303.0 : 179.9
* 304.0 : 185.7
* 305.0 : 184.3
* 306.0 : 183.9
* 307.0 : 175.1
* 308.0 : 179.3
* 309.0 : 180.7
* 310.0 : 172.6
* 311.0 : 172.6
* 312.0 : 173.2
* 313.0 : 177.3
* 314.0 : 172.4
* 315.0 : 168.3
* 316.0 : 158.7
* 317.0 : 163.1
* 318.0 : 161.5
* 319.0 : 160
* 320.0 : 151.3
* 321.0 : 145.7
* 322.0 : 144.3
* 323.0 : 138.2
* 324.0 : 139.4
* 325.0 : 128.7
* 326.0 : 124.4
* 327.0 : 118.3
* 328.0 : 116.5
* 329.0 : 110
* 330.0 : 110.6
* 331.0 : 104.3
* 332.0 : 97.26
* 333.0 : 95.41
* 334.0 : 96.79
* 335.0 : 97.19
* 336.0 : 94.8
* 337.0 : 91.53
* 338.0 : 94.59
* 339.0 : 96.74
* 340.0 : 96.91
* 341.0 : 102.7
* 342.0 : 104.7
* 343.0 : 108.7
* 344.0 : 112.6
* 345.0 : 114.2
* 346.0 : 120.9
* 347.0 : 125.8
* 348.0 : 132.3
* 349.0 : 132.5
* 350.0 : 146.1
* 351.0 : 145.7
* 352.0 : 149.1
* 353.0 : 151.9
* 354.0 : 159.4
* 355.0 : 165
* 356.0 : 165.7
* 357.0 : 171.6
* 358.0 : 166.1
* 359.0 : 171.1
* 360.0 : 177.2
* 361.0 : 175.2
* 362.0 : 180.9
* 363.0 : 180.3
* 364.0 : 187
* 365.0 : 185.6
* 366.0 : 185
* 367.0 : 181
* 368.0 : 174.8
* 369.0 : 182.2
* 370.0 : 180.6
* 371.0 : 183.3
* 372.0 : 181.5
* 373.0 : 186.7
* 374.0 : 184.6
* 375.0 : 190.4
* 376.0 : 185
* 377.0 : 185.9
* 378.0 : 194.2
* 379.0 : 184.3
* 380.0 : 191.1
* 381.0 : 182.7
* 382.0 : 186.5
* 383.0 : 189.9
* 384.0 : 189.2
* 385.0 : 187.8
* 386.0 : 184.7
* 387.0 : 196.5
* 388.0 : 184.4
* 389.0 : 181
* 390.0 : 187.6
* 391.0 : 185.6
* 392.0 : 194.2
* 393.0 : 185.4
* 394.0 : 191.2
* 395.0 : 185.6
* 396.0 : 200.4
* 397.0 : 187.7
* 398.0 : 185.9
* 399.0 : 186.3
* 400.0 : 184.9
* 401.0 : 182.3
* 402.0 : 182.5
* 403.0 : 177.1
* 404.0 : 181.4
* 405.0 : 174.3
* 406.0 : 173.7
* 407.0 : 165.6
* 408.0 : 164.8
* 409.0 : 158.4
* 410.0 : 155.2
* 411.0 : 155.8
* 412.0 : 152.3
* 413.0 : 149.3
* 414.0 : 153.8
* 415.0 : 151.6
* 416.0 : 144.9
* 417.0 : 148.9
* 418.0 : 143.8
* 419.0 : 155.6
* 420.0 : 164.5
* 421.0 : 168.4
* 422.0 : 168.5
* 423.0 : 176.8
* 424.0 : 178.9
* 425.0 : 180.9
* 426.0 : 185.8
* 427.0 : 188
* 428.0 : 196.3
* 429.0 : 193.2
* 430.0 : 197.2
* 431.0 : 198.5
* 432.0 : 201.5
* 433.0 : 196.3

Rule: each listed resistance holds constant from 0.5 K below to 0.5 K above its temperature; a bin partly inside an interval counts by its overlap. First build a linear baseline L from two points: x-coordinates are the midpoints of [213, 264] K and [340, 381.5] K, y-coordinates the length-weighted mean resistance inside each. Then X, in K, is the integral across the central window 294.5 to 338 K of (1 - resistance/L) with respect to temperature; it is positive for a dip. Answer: 4.9 K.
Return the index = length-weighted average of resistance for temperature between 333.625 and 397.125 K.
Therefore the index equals 162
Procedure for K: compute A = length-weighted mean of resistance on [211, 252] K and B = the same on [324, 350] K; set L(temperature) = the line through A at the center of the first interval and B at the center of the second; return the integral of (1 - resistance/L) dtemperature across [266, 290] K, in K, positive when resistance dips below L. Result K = -3.7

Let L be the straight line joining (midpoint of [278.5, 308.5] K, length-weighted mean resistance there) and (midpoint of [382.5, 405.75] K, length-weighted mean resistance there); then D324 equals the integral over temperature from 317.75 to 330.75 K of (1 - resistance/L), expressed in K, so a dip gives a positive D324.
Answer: 3.5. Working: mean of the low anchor 182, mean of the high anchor 186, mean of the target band 133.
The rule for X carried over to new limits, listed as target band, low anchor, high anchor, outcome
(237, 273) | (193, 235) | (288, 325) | -0.6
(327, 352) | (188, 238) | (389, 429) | 9.3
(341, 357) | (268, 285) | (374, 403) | 4.0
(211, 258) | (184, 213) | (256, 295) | -0.7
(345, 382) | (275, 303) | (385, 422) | 1.0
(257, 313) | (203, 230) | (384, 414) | 1.3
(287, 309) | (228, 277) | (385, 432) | -0.5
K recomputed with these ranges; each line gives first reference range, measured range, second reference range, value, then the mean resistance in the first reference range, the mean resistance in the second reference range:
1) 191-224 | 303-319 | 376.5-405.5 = 1.1 K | 185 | 187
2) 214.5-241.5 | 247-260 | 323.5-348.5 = -1.6 K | 182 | 109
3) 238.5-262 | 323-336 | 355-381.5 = 5.0 K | 183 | 181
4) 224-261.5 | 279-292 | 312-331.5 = -1.7 K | 182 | 143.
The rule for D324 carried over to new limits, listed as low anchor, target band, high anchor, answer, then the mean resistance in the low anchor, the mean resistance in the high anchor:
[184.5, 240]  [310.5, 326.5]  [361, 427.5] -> 2.2 K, 182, 178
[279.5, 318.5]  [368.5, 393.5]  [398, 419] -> -2.7 K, 179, 165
